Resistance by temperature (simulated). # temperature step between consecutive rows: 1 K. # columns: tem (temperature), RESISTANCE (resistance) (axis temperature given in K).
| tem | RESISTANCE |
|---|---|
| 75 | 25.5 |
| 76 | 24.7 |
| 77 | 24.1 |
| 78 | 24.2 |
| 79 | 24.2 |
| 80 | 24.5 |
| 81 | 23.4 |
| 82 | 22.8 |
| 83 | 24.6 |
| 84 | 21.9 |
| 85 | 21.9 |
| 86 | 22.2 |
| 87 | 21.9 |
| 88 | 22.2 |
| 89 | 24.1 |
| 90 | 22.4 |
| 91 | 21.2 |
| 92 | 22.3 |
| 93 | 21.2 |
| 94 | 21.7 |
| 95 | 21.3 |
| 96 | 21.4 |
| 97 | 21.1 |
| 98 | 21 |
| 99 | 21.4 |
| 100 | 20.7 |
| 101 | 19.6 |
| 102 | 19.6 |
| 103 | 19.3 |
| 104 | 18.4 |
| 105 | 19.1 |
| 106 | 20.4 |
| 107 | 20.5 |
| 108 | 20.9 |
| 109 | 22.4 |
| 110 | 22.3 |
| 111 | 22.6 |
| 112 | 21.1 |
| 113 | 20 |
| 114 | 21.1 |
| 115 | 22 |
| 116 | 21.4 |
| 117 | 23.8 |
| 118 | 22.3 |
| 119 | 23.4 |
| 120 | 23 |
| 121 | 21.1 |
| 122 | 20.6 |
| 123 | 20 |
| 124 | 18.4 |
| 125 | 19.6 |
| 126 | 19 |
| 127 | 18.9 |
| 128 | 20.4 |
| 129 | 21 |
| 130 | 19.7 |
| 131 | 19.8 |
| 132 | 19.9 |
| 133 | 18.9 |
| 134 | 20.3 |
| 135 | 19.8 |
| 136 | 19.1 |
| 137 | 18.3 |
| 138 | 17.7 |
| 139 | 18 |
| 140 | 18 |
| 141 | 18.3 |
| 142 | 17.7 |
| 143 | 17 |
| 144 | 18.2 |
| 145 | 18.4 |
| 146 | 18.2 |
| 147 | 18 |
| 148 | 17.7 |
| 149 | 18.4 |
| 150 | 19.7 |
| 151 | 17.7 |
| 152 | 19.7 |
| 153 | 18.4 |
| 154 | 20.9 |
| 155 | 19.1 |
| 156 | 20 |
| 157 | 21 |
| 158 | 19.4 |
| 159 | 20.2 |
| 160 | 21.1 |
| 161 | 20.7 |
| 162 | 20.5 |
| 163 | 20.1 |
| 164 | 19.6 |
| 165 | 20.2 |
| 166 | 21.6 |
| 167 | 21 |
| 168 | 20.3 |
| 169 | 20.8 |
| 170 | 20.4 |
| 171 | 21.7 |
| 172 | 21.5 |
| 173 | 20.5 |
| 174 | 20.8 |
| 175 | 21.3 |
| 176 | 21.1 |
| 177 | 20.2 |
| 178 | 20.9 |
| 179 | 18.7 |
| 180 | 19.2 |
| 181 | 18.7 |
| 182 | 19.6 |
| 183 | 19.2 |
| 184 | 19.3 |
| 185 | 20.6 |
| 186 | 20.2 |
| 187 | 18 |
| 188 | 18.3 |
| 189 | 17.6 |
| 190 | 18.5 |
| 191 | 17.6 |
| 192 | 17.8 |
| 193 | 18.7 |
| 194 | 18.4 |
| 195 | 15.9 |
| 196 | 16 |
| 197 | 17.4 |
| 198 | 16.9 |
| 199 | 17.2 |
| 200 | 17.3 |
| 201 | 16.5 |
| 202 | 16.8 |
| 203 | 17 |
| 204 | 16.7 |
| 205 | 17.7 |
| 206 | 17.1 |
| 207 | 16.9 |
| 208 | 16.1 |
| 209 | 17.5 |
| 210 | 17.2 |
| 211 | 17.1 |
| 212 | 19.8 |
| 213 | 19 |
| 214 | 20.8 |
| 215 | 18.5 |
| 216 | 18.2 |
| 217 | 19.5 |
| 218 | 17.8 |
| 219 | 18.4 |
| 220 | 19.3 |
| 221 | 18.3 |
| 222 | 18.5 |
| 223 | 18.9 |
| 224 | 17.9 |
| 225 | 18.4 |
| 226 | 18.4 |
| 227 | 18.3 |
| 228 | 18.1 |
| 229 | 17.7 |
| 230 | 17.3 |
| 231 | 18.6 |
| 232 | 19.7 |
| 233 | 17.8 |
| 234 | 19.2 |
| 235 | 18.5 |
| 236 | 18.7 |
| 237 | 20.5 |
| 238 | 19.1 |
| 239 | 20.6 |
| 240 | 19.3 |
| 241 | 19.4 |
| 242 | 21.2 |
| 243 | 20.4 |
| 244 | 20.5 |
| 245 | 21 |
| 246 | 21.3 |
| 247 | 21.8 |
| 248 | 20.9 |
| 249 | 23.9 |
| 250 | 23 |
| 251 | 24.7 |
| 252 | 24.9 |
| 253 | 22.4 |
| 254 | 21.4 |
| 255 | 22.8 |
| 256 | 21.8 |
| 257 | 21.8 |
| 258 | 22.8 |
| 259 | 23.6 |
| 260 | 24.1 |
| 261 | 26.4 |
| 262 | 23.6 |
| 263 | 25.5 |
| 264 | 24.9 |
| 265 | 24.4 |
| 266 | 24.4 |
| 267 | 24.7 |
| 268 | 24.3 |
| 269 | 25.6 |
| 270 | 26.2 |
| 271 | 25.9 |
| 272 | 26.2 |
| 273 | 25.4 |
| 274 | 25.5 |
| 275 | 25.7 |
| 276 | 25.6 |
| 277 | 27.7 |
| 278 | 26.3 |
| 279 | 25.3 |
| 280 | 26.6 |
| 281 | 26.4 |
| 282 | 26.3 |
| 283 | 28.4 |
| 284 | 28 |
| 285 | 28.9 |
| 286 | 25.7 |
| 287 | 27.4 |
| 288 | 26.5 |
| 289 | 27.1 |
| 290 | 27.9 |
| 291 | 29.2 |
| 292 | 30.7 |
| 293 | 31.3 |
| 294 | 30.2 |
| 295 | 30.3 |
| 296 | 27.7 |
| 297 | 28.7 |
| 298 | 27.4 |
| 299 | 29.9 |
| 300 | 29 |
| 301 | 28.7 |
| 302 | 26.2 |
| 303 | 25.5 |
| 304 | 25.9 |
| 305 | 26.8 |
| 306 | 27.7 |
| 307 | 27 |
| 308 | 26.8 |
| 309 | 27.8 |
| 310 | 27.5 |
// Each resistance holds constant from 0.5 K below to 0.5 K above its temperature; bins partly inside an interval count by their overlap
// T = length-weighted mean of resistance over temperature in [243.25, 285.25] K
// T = 24.5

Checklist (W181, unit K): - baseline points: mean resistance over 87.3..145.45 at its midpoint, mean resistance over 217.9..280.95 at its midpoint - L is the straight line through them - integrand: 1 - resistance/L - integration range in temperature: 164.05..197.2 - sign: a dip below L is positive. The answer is 2.7 K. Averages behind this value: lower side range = 20.4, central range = 19.5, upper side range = 22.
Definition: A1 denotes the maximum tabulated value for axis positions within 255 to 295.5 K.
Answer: 31.3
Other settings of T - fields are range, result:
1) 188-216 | 17.6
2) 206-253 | 19.4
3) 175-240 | 18.4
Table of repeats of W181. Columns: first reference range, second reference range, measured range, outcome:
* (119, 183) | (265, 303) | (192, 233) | 9.32 K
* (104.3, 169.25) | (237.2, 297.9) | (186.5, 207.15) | 4.52 K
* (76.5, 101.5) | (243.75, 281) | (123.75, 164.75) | 6.62 K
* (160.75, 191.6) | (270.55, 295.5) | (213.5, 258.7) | 7.64 K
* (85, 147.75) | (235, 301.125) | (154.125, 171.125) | 1.03 K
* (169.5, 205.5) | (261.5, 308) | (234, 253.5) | 1.98 K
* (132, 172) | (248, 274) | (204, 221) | 3.01 K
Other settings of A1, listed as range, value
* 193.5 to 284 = 28.4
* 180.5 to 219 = 20.8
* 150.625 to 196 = 21.7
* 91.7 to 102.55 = 22.3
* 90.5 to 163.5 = 23.8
